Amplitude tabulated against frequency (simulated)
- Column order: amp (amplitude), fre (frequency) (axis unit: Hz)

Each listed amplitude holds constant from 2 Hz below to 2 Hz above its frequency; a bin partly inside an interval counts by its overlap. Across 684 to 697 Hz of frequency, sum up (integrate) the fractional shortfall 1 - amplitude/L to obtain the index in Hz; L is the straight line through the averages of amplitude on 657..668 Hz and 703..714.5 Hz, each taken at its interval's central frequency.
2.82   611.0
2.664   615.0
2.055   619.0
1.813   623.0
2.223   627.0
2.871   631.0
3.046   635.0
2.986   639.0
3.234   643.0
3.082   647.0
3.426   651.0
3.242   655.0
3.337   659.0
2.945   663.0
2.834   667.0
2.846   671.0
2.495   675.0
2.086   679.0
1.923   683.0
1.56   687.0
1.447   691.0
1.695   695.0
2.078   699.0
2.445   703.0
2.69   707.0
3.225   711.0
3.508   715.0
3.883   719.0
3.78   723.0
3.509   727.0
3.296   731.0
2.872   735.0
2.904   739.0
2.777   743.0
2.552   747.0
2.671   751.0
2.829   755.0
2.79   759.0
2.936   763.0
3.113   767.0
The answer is 6.1 Hz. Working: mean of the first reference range 3.06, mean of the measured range 1.59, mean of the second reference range 2.94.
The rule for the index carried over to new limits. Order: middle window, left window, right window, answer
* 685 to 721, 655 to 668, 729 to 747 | 5.8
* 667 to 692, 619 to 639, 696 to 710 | 3.0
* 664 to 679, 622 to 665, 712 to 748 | 1.9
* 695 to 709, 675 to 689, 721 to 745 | 0.8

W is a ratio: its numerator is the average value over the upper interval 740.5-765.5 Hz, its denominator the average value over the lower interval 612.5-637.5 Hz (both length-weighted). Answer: 1.12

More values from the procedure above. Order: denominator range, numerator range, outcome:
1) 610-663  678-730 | 0.93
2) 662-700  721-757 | 1.39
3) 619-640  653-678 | 1.16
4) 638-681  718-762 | 1.03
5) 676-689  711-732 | 1.88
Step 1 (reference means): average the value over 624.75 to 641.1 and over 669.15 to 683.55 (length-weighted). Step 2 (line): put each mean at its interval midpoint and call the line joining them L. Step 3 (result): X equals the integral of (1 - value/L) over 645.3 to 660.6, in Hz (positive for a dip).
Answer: -4.1 Hz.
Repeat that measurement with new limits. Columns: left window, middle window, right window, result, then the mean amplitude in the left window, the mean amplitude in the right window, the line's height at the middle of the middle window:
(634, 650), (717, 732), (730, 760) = -3.9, 3.11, 2.82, 2.88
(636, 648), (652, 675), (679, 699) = -4.9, 3.1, 1.74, 2.48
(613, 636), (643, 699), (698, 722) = 3.8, 2.42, 3.04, 2.76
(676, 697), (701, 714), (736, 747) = -4.0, 1.78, 2.79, 2.16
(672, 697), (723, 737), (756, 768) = -4.5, 1.91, 2.92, 2.5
